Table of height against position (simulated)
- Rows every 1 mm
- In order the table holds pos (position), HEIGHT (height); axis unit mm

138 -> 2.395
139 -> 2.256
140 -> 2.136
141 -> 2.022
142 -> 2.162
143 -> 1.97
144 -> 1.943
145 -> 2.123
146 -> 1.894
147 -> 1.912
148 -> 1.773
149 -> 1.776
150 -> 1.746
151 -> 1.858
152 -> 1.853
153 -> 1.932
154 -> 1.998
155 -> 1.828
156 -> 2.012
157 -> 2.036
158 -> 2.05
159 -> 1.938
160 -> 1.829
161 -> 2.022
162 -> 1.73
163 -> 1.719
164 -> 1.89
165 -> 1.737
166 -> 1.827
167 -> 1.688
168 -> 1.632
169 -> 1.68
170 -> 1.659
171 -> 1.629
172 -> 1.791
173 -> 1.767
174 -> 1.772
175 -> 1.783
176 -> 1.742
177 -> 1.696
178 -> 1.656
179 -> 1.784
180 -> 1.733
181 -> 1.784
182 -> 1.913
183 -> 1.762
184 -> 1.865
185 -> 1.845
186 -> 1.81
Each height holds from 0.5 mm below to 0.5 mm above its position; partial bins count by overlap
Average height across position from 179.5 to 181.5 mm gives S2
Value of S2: 1.76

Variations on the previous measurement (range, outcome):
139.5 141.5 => 2.08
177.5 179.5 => 1.72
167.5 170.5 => 1.66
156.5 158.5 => 2.04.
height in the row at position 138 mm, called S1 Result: 2.395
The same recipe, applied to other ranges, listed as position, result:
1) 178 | 1.656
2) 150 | 1.746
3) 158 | 2.05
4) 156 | 2.012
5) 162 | 1.73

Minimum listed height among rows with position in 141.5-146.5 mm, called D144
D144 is 1.894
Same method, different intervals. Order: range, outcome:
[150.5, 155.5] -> 1.828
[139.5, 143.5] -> 1.97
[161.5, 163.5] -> 1.719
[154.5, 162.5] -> 1.73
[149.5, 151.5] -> 1.746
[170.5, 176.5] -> 1.629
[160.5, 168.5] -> 1.632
